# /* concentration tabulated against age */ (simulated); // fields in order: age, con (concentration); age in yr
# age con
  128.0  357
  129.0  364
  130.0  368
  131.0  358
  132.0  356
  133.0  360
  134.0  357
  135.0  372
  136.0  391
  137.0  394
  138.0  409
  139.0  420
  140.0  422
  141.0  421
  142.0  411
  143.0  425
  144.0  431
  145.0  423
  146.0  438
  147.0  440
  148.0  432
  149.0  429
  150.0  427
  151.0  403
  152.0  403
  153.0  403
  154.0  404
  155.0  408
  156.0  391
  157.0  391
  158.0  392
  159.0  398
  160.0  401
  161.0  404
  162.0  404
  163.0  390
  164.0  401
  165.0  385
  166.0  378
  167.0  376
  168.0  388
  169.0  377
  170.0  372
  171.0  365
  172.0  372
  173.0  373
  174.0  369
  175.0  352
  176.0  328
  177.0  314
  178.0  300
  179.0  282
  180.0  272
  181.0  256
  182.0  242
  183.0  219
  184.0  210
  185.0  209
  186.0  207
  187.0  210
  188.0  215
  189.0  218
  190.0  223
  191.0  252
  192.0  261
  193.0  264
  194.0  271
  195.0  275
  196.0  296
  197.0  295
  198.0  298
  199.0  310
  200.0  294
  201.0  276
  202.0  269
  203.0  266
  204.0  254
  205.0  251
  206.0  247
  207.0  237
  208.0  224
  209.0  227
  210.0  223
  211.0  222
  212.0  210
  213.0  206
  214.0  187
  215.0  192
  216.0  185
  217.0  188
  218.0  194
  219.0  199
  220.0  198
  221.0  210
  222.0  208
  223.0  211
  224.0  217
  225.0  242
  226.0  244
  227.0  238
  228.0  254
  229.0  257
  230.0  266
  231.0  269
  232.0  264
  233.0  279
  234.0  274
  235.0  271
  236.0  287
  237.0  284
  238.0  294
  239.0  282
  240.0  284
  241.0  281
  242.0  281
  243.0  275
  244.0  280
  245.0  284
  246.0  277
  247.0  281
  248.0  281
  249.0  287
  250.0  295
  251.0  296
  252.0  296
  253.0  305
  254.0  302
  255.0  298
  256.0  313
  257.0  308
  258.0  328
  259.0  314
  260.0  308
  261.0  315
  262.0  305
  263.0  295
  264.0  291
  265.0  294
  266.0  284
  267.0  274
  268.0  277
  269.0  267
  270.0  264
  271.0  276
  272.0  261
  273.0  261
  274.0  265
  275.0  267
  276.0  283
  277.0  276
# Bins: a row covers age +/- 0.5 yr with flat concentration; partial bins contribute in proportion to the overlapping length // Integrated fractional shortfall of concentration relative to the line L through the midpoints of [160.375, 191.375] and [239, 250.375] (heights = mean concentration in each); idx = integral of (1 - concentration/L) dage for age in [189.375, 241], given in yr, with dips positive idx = 8.2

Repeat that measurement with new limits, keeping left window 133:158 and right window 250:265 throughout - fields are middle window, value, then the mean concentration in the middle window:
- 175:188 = 4.13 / 256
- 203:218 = 5.59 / 219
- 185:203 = 5.13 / 260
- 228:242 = 2.14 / 276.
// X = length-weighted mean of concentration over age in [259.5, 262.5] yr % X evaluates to 309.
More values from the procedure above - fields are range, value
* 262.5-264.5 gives 293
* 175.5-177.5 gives 321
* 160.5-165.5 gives 397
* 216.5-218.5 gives 191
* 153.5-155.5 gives 406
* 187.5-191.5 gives 227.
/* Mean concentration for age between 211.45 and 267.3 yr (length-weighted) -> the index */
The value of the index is 265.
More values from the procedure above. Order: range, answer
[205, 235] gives 228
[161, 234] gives 271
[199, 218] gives 232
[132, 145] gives 400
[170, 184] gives 310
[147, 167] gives 403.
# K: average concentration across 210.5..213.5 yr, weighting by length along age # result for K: 213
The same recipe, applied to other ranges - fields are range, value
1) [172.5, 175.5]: 365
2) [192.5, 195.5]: 270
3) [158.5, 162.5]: 402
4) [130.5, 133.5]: 358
